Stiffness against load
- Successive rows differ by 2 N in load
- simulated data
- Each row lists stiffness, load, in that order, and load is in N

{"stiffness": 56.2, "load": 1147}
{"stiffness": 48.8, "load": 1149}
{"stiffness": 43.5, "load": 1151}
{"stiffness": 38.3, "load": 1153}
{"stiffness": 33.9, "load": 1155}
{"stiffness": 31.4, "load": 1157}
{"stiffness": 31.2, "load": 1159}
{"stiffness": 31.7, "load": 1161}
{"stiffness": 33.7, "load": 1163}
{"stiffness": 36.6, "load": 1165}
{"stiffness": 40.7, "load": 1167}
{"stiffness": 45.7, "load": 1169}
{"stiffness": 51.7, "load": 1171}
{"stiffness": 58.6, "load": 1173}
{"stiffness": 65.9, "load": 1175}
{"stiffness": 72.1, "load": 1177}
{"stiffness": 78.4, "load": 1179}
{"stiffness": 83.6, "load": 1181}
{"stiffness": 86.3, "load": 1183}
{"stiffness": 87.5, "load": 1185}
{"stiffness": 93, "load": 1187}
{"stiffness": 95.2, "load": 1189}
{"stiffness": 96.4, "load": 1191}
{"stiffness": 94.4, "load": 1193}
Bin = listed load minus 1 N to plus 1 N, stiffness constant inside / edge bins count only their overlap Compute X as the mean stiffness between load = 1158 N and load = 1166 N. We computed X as 33.3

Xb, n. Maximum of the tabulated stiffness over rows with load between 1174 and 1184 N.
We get 86.3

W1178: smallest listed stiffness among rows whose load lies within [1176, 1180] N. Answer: 72.1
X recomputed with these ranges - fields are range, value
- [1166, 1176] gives 52.5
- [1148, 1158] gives 39.2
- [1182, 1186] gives 86.9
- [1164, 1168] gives 38.7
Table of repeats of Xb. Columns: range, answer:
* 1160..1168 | 40.7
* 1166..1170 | 45.7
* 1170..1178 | 72.1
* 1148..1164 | 48.8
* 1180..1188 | 93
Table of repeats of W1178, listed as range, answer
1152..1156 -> 33.9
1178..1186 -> 78.4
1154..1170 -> 31.2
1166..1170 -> 40.7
